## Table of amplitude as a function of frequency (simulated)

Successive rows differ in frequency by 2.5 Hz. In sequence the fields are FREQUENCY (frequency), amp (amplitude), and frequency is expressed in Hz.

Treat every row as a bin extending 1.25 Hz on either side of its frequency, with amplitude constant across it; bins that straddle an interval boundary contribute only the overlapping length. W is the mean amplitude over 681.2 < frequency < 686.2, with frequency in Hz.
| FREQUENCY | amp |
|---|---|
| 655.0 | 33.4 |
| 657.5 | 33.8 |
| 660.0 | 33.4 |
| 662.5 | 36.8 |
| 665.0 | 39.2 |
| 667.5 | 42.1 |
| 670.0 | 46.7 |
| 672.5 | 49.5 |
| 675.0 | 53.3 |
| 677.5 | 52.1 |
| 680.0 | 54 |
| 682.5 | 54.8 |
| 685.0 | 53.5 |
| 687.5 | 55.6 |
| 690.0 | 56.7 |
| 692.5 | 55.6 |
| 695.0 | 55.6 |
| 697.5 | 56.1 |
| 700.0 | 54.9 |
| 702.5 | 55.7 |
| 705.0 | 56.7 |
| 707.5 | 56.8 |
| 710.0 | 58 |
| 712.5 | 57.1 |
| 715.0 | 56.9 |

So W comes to 54.2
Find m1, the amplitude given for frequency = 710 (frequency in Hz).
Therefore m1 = 58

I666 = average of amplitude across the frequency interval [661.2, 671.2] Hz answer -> 41.1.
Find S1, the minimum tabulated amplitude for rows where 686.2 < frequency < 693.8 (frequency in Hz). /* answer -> 55.6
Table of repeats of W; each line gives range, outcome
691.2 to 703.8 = 55.6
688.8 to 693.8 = 56.1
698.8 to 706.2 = 55.8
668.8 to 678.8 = 50.4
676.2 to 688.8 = 54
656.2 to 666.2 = 35.8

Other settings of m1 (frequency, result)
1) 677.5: 52.1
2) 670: 46.7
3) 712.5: 57.1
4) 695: 55.6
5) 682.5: 54.8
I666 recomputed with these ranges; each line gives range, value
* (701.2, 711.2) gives 56.8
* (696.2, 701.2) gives 55.5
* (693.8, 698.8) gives 55.8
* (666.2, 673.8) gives 46.1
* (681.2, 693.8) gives 55.2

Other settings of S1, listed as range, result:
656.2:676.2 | 33.4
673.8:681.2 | 52.1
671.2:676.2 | 49.5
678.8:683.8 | 54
